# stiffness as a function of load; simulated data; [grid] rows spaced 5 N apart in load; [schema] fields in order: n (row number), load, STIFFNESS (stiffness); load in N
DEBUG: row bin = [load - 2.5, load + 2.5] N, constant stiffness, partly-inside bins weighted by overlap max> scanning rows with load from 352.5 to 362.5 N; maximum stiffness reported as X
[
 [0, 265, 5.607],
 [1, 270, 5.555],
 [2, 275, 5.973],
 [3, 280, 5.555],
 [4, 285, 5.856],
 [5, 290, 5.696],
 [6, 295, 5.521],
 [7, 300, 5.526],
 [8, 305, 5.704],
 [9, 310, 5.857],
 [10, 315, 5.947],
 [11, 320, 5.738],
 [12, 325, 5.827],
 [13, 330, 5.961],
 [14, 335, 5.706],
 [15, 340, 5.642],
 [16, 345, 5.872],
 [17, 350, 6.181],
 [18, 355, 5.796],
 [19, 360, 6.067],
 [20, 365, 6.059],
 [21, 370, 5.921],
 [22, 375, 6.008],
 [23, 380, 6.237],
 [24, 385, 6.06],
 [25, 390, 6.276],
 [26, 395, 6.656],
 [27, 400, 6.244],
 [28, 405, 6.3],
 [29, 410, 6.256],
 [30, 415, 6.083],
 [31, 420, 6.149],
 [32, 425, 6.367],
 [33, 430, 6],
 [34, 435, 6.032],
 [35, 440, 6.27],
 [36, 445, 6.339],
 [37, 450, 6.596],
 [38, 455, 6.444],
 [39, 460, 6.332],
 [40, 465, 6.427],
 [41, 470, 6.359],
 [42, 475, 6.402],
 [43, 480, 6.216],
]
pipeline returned 6.067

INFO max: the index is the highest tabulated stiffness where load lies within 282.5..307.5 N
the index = 5.856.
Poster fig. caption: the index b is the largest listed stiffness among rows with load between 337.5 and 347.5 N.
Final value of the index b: 5.872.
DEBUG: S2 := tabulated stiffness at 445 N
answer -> 6.339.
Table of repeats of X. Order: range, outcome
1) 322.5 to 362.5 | 6.181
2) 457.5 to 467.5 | 6.427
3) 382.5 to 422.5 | 6.656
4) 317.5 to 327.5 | 5.827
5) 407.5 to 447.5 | 6.367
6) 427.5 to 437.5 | 6.032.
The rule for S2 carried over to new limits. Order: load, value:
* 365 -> 6.059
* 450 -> 6.596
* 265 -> 5.607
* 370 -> 5.921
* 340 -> 5.642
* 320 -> 5.738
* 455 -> 6.444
